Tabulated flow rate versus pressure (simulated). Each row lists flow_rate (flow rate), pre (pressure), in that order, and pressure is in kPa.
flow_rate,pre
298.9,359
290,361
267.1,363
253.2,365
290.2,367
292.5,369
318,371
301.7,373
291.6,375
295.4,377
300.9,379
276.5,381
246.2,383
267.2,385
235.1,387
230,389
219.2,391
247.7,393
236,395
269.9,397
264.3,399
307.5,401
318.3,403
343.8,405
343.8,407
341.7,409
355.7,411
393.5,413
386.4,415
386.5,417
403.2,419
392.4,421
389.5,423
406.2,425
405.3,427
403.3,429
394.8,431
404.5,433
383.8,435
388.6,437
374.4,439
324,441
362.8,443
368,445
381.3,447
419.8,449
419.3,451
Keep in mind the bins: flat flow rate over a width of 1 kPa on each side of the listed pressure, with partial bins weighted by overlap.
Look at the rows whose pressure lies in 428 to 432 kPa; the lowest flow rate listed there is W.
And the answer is 394.8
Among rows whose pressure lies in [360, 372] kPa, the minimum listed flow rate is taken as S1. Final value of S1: 253.2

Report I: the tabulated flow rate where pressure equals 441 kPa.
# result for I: 324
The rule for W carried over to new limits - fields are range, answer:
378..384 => 246.2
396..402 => 264.3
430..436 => 383.8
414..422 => 386.4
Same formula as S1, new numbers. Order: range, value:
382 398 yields 219.2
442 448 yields 362.8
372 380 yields 291.6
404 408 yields 343.8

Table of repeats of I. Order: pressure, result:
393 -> 247.7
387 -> 235.1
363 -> 267.1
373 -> 301.7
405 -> 343.8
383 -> 246.2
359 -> 298.9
